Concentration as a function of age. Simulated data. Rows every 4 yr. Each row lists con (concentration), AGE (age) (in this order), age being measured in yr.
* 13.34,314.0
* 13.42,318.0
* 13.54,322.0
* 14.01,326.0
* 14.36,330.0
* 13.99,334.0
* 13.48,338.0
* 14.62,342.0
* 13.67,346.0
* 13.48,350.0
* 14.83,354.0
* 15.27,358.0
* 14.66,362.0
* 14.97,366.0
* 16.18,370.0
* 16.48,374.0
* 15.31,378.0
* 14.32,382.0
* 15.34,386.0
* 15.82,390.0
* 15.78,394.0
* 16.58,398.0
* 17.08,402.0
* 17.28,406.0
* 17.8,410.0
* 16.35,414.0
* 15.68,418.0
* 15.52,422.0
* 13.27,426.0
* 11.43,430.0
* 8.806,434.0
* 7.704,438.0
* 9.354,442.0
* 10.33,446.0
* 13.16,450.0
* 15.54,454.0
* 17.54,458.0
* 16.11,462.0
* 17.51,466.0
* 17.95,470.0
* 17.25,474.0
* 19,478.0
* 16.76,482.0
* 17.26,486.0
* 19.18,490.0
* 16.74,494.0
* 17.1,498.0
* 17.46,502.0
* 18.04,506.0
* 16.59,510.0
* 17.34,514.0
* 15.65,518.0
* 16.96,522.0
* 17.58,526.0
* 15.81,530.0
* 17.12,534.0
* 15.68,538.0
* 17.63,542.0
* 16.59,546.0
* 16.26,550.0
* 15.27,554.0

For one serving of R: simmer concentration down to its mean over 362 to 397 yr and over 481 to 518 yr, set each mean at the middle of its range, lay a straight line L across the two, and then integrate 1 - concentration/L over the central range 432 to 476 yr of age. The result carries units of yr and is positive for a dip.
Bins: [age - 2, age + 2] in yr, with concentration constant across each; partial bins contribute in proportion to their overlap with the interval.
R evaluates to 7.7 yr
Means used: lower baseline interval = 15.5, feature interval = 13.8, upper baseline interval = 17.3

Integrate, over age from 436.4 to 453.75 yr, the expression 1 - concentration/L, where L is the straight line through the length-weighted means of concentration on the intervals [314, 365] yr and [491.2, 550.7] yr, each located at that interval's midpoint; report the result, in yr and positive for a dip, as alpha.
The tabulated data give 5.5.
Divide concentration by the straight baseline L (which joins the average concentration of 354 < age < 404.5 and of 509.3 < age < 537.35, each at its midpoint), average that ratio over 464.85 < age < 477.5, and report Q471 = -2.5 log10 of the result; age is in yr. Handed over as -0.09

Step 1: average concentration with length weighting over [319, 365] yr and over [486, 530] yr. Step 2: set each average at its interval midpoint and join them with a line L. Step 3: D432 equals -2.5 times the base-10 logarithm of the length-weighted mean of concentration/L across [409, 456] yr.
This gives 0.23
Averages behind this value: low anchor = 14.2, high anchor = 17.2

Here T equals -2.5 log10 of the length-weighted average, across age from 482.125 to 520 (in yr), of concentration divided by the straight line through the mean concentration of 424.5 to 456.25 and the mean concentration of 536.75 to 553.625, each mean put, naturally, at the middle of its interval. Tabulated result -0.209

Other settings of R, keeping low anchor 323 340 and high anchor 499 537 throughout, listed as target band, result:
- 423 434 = 2.5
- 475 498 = -1.8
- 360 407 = -3.2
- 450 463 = 0.0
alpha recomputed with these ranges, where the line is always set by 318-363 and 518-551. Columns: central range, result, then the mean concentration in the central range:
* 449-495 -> -3.6 yr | 17.1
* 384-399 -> -1.1 yr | 15.8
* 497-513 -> -1.0 yr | 17.3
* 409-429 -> -0.3 yr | 15.4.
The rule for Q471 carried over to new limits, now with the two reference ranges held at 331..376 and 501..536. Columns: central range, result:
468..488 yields -0.08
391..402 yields -0.07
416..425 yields 0.02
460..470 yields -0.05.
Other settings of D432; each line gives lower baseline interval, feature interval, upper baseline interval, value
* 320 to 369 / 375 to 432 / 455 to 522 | 0.00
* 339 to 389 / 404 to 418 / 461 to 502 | -0.06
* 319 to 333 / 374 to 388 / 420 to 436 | -0.17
